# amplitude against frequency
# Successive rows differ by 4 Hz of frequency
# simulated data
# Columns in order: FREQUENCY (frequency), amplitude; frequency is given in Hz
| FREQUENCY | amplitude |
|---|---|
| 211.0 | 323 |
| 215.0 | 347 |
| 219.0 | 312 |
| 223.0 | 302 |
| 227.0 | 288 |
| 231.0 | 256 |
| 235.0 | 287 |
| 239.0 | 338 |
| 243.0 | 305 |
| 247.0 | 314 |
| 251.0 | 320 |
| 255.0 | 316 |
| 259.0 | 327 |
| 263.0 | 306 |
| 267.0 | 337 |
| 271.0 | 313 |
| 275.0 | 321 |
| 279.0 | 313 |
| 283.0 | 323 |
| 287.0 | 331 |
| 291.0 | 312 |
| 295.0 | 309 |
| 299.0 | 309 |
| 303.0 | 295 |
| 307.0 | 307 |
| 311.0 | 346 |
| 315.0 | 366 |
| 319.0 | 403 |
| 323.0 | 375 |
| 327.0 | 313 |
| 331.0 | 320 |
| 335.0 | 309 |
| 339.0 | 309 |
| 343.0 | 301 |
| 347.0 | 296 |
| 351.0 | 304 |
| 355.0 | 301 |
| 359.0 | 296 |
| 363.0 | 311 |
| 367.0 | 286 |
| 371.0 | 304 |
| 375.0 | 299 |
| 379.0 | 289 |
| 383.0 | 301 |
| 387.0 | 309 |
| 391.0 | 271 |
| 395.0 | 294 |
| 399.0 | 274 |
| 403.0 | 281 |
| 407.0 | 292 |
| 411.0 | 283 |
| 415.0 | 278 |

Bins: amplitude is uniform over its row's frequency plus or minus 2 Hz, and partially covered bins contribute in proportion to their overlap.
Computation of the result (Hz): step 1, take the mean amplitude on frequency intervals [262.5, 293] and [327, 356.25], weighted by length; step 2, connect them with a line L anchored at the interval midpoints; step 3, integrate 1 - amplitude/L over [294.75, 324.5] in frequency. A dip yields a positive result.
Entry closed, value -2.55 Hz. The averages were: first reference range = 320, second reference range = 306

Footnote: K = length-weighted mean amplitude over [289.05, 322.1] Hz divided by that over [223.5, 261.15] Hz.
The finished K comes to 1.09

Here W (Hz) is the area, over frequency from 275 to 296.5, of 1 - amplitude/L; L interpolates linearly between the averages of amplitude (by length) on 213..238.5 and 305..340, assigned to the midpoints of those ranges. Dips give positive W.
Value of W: 0.4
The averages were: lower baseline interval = 301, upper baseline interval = 340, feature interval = 318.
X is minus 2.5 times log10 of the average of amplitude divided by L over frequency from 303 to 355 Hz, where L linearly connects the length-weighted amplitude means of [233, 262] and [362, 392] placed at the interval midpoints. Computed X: -0.08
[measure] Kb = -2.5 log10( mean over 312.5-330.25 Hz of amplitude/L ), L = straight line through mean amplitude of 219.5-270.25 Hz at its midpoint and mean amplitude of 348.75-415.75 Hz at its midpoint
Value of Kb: -0.20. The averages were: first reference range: 308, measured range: 361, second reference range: 293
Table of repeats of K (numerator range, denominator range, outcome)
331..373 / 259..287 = 0.94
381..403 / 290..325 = 0.86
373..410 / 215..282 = 0.93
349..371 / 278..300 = 0.95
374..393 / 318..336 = 0.86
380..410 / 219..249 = 0.96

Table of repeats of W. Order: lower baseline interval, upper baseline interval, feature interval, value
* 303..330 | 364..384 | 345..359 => 0.7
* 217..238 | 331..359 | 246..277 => -2.6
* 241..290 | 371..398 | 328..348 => -0.3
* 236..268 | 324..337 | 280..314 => 0.1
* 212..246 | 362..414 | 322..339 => -1.6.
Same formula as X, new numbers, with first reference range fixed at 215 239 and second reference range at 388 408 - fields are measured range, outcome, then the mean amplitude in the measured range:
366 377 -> -0.04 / 297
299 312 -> -0.08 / 313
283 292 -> -0.11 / 323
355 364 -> -0.06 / 302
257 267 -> -0.09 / 321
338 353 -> -0.05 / 302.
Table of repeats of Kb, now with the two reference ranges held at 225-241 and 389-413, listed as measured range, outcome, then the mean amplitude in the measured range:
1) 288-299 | -0.084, 312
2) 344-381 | -0.051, 299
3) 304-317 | -0.169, 336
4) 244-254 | -0.087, 316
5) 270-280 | -0.095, 316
